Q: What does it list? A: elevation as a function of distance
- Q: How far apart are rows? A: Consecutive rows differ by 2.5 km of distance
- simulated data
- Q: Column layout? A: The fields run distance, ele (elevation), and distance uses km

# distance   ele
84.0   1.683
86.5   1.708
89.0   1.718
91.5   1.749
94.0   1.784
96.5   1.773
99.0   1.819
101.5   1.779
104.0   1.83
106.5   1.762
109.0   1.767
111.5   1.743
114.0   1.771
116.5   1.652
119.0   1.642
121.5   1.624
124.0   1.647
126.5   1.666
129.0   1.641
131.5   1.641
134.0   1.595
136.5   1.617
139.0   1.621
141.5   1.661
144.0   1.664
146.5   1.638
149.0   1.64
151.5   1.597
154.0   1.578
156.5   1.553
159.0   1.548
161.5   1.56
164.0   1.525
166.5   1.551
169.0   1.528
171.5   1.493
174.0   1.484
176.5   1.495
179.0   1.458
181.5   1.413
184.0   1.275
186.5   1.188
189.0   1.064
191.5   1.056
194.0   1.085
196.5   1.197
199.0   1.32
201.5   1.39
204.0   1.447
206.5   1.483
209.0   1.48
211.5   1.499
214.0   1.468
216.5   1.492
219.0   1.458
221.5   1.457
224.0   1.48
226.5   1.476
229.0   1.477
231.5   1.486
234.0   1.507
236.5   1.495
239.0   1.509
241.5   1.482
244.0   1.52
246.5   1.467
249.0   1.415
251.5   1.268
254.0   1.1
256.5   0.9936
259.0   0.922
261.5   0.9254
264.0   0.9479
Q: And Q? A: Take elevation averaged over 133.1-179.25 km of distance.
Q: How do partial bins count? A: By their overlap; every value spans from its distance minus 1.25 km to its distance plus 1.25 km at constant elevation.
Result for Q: 1.57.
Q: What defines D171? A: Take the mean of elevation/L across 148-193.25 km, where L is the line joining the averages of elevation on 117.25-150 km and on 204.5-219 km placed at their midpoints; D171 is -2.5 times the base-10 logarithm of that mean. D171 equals 0.091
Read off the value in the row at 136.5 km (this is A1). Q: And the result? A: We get 1.617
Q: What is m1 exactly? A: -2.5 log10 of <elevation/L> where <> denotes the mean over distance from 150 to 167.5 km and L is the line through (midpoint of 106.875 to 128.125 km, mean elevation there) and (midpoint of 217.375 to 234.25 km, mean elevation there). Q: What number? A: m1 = 0.034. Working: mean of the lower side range 1.69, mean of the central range 1.56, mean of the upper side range 1.48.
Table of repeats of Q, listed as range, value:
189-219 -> 1.35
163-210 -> 1.36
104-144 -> 1.67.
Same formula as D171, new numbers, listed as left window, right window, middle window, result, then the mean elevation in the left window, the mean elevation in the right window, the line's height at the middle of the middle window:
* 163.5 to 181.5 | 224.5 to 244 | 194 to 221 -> 0.06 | 1.5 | 1.49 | 1.49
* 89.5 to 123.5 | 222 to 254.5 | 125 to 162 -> 0.03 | 1.74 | 1.45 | 1.66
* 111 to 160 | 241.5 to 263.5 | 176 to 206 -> 0.12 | 1.64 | 1.21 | 1.43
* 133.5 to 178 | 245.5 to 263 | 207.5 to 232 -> -0.14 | 1.57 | 1.15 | 1.3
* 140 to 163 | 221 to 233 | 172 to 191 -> 0.17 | 1.6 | 1.48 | 1.55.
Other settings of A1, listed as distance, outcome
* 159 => 1.548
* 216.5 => 1.492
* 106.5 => 1.762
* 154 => 1.578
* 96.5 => 1.773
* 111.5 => 1.743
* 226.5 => 1.476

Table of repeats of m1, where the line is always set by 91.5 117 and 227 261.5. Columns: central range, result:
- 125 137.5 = 0.036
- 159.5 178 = 0.038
